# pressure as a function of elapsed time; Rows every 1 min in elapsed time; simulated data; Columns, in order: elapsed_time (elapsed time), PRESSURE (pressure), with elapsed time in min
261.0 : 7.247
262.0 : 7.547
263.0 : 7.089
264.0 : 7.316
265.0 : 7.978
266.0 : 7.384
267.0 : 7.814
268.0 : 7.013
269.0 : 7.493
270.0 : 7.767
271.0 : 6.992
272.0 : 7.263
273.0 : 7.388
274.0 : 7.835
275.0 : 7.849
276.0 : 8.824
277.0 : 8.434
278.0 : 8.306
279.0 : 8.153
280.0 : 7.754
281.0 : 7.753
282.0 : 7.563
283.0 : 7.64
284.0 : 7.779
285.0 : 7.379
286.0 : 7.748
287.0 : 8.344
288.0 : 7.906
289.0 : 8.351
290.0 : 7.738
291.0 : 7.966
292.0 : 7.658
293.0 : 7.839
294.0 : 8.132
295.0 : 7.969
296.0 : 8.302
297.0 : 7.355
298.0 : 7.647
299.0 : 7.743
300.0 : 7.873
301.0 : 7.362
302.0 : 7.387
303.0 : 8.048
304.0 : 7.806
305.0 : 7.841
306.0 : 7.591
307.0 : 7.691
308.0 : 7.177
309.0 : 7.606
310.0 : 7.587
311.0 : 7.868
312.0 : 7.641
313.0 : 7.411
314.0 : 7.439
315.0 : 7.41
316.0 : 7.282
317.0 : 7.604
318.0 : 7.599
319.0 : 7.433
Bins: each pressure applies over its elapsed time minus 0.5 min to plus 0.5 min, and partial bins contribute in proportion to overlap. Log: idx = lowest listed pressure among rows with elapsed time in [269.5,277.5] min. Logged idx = 6.992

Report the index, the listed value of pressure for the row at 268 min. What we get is 7.013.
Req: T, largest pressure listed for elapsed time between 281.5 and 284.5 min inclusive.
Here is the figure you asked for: 7.779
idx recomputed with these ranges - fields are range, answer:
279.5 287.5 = 7.379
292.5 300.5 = 7.355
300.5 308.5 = 7.177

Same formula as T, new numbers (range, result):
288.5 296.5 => 8.351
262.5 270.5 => 7.978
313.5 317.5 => 7.604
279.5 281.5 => 7.754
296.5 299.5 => 7.743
